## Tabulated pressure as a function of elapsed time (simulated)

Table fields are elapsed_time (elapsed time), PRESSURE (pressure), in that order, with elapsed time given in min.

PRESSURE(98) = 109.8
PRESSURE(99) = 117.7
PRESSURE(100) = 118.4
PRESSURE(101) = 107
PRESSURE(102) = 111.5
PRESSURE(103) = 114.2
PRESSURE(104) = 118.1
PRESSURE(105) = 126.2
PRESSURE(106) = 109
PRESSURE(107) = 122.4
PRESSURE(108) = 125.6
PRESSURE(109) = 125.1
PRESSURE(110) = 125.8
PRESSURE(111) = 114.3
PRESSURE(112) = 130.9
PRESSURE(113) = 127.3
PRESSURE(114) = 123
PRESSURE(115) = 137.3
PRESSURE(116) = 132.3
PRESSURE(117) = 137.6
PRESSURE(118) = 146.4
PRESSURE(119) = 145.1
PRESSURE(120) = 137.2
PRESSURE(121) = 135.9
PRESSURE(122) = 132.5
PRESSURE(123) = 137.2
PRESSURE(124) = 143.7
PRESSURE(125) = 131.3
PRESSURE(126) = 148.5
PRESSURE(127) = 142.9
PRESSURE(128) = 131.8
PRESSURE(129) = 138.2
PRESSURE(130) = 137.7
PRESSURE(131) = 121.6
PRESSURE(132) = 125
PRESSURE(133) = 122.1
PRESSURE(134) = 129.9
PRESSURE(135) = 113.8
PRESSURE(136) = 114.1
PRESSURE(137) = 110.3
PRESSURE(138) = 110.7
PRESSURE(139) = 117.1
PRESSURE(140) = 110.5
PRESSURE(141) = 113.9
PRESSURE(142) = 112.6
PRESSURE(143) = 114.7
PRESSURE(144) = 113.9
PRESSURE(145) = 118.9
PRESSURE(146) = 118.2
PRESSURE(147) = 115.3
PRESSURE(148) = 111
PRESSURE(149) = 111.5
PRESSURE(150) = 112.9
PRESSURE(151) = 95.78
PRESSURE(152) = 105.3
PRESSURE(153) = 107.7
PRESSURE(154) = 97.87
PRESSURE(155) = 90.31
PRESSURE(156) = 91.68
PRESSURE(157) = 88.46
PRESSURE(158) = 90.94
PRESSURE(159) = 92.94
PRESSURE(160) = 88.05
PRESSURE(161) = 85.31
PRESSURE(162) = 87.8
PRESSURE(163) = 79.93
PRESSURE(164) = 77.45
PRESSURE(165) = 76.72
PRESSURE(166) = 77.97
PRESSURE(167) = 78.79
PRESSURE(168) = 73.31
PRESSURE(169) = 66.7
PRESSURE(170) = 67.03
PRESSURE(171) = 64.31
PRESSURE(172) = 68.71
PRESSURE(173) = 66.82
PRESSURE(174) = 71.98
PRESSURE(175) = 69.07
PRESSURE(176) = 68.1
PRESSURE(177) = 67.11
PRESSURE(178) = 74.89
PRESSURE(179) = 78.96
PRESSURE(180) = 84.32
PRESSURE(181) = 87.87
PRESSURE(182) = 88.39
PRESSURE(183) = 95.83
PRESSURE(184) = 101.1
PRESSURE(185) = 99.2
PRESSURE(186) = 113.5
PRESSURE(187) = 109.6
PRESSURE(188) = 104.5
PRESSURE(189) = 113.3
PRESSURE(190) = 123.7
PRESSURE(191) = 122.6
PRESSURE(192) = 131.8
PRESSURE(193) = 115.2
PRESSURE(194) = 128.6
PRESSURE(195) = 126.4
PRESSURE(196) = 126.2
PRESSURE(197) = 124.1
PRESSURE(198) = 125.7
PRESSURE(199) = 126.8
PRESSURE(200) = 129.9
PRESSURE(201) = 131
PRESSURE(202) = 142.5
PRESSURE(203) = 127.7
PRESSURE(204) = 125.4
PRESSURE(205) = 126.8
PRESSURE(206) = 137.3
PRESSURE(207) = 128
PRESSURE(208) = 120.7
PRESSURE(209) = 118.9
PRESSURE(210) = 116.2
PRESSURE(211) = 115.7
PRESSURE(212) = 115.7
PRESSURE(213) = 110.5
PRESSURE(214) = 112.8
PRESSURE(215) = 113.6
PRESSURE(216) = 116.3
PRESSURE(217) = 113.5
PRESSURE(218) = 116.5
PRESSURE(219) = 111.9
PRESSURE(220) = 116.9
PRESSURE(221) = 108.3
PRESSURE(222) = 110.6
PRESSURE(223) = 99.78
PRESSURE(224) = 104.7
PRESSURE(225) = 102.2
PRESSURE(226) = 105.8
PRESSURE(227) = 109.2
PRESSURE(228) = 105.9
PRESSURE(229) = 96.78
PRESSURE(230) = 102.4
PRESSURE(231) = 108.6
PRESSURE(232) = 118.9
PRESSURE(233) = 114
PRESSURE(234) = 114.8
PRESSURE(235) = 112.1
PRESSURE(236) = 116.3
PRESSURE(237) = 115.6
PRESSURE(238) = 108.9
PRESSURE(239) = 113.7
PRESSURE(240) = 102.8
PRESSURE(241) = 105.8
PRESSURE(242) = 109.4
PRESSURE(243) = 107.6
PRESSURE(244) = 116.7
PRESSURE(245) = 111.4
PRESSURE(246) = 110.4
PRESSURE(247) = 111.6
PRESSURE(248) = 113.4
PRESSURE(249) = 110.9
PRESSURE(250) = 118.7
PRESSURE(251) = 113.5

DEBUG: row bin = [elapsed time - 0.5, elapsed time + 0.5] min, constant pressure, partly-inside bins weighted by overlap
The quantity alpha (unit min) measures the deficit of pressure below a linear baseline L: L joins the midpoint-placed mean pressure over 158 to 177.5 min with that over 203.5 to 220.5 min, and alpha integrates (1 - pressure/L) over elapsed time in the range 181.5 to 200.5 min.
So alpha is -3.4 min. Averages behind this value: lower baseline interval 75.6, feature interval 116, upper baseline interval 119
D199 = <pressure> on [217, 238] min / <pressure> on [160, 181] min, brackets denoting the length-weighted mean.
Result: 1.46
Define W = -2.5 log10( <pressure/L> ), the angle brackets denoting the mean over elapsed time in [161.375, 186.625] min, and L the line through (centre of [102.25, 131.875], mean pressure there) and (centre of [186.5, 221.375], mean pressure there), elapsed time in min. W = 0.48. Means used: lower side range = 131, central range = 79.6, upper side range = 121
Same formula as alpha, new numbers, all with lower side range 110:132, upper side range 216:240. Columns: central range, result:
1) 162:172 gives 4.03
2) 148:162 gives 3.28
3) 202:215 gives -0.84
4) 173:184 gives 3.81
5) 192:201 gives -0.69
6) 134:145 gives 1.35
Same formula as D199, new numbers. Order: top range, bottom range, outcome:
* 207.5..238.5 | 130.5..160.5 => 1.02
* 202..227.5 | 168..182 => 1.60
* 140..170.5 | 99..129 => 0.74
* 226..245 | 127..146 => 0.91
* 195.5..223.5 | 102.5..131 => 0.92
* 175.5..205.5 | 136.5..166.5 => 1.10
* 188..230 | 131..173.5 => 1.20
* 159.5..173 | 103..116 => 0.61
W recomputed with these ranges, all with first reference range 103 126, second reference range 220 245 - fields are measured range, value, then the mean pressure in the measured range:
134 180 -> 0.304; 93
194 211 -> -0.112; 127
